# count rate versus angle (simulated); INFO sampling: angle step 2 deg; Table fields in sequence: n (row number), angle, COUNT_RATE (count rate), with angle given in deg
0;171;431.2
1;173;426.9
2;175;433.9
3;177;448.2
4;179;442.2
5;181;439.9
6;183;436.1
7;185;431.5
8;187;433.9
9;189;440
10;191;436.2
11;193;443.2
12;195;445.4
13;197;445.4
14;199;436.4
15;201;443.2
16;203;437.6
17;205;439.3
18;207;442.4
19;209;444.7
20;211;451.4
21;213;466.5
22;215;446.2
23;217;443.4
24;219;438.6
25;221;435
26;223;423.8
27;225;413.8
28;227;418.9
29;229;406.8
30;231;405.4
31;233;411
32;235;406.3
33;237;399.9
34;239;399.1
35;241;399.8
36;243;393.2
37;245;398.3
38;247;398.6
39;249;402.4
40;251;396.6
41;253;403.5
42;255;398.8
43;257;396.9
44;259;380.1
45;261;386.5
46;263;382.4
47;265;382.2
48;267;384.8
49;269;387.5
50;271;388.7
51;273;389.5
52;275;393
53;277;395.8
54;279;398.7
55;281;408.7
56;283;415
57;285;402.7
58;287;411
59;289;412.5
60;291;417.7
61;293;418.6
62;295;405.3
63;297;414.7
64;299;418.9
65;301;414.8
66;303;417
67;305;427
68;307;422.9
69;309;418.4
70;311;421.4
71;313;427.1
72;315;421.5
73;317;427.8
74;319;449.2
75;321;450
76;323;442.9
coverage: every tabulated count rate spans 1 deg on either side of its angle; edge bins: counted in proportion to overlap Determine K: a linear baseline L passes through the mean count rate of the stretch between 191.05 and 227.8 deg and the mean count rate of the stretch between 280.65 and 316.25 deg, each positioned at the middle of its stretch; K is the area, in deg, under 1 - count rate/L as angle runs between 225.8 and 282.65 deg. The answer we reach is 4.1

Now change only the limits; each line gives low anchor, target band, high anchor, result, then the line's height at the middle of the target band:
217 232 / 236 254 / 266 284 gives 0.5 deg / 411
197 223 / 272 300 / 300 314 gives 1.2 deg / 426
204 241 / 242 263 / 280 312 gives 1.4 deg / 422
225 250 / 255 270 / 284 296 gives 0.8 deg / 407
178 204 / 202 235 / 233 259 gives -1.0 deg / 419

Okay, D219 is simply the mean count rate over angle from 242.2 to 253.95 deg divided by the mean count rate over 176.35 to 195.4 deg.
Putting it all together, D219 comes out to 0.91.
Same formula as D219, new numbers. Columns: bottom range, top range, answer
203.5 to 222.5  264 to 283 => 0.88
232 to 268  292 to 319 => 1.06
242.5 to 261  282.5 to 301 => 1.04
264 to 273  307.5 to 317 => 1.09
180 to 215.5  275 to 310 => 0.93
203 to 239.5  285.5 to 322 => 0.99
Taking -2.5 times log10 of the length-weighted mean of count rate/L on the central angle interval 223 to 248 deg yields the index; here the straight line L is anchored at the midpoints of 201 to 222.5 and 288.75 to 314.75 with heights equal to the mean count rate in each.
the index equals 0.08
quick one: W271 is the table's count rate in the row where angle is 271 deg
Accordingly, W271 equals 388.7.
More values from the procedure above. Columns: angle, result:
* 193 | 443.2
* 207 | 442.4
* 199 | 436.4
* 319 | 449.2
